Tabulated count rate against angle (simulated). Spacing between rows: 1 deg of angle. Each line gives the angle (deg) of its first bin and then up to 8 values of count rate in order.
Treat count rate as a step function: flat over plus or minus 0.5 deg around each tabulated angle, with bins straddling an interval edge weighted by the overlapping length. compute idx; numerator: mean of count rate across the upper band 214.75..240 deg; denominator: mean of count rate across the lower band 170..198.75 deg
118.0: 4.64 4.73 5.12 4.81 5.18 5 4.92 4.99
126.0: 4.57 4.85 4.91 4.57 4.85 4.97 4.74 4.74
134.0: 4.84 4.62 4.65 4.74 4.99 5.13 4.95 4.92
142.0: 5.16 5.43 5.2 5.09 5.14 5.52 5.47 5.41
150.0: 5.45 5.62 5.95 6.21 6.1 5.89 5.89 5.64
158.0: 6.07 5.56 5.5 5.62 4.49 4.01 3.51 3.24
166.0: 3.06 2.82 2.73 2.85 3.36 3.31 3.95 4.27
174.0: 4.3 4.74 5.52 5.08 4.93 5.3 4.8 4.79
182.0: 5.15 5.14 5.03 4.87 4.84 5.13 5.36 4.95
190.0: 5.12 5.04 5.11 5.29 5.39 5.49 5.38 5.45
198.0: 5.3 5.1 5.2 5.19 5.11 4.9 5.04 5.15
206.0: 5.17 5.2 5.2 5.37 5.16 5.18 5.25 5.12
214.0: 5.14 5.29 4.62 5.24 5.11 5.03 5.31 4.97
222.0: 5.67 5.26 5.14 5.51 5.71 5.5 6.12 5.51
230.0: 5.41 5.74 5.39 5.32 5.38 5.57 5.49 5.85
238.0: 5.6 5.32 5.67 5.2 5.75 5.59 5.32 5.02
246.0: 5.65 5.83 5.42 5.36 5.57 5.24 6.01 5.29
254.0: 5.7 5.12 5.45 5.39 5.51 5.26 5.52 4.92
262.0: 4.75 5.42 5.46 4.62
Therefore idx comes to 1.10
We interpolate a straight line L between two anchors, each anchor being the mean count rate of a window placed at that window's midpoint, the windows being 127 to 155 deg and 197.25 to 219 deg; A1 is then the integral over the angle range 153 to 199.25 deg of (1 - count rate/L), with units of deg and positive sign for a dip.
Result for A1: 3.1 deg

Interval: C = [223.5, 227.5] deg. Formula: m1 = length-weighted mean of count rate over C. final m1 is 5.46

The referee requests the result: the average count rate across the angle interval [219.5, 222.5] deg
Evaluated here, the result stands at 5.32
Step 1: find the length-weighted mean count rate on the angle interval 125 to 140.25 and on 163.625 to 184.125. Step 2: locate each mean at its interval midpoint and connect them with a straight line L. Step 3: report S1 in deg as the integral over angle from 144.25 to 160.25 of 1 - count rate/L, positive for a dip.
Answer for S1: -4.08 deg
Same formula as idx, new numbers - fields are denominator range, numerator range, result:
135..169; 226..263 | 1.10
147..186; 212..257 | 1.13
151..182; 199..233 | 1.13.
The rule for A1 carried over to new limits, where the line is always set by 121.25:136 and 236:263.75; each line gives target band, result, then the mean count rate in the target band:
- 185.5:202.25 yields -0.2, 5.2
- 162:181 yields 3.9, 4.02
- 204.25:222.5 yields 0.3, 5.17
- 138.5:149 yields -0.6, 5.21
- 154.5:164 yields -0.6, 5.31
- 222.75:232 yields -0.4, 5.54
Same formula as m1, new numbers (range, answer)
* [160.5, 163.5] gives 4.71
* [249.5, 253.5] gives 5.53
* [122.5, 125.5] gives 4.97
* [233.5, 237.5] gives 5.57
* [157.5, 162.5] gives 5.45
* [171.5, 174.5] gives 4.17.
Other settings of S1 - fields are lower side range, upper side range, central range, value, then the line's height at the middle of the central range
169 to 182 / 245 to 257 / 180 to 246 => -3.9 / 4.98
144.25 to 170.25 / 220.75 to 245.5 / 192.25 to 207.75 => 0.0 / 5.22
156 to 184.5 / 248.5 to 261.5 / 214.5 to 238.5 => -1.4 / 5.1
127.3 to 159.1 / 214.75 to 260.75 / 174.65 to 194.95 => 0.9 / 5.33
